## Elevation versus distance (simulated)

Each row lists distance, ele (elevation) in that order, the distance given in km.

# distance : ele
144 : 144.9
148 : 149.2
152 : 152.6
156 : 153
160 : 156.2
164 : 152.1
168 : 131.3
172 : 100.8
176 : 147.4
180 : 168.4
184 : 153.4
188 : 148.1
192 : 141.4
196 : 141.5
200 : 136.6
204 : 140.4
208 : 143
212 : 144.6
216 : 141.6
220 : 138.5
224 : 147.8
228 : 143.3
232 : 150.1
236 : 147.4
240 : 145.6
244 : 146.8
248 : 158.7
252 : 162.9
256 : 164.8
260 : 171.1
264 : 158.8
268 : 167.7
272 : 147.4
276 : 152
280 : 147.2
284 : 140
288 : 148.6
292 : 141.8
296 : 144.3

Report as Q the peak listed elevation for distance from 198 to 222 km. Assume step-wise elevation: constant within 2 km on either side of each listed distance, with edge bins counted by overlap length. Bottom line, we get 144.6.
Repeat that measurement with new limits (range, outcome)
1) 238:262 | 171.1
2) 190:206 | 141.5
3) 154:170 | 156.2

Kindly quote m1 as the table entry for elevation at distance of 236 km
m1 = 147.4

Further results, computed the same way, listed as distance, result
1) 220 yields 138.5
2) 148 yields 149.2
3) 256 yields 164.8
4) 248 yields 158.7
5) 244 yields 146.8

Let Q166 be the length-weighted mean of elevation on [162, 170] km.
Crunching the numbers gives 142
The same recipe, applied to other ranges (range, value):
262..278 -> 156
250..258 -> 164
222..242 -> 147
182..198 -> 146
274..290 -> 147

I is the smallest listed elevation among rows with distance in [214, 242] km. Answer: 138.5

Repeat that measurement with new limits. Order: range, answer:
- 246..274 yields 147.4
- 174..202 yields 136.6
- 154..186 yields 100.8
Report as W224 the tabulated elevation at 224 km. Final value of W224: 147.8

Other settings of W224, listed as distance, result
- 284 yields 140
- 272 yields 147.4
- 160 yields 156.2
